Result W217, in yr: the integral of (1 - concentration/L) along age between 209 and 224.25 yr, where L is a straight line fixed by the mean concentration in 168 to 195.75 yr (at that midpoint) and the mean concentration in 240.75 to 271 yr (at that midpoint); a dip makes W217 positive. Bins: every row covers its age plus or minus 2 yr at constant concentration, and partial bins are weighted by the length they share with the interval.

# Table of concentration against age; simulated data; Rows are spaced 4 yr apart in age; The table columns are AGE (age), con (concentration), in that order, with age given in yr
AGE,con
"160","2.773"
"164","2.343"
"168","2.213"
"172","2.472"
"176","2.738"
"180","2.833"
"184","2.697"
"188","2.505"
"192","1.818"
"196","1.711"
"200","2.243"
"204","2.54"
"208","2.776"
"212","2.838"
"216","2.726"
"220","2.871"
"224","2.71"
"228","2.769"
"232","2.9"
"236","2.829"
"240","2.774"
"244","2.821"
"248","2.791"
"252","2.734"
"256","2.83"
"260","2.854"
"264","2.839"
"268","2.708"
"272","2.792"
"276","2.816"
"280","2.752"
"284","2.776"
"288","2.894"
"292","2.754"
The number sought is -1.1 yr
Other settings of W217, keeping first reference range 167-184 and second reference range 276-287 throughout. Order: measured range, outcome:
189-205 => 3.4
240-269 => -0.6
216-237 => -0.9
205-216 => -0.4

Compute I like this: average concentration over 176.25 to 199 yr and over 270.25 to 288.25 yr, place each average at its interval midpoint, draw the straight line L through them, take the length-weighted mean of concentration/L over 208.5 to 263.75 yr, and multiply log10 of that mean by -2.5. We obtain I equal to -0.09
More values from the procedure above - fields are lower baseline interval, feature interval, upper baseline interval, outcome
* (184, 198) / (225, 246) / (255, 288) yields -0.13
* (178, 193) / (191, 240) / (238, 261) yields 0.03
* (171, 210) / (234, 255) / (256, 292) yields -0.05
